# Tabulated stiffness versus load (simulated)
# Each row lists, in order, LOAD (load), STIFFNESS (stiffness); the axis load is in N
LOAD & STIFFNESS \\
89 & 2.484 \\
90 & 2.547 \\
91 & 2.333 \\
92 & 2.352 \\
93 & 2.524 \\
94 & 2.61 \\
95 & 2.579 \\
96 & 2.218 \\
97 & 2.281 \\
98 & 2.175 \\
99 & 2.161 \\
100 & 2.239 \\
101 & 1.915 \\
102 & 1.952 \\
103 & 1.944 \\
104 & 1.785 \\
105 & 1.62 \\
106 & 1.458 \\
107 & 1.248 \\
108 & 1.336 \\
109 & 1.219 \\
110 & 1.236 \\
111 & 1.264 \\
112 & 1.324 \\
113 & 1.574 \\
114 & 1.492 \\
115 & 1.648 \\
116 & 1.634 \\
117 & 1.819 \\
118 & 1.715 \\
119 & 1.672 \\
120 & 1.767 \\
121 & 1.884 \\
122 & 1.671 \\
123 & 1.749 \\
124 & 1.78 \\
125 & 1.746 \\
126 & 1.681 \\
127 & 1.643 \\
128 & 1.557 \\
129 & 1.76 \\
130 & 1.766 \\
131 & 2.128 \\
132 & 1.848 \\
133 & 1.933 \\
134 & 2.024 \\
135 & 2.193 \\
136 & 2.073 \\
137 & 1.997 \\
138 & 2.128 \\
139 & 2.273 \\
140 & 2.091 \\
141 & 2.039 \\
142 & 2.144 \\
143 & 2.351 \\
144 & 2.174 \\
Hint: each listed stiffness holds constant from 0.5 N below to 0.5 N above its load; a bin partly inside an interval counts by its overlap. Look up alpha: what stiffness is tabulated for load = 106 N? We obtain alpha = 1.458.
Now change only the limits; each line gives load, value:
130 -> 1.766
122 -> 1.671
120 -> 1.767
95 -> 2.579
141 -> 2.039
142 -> 2.144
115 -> 1.648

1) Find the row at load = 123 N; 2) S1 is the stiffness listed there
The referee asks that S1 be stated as 1.749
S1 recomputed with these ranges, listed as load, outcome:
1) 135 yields 2.193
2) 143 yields 2.351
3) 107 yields 1.248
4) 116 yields 1.634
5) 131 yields 2.128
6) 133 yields 1.933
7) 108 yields 1.336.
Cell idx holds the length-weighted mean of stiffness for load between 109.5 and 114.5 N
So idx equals 1.38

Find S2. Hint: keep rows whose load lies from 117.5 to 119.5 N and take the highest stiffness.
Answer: 1.715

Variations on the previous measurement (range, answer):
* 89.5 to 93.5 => 2.547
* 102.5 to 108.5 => 1.944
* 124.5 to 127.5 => 1.746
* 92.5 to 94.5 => 2.61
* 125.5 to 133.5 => 2.128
